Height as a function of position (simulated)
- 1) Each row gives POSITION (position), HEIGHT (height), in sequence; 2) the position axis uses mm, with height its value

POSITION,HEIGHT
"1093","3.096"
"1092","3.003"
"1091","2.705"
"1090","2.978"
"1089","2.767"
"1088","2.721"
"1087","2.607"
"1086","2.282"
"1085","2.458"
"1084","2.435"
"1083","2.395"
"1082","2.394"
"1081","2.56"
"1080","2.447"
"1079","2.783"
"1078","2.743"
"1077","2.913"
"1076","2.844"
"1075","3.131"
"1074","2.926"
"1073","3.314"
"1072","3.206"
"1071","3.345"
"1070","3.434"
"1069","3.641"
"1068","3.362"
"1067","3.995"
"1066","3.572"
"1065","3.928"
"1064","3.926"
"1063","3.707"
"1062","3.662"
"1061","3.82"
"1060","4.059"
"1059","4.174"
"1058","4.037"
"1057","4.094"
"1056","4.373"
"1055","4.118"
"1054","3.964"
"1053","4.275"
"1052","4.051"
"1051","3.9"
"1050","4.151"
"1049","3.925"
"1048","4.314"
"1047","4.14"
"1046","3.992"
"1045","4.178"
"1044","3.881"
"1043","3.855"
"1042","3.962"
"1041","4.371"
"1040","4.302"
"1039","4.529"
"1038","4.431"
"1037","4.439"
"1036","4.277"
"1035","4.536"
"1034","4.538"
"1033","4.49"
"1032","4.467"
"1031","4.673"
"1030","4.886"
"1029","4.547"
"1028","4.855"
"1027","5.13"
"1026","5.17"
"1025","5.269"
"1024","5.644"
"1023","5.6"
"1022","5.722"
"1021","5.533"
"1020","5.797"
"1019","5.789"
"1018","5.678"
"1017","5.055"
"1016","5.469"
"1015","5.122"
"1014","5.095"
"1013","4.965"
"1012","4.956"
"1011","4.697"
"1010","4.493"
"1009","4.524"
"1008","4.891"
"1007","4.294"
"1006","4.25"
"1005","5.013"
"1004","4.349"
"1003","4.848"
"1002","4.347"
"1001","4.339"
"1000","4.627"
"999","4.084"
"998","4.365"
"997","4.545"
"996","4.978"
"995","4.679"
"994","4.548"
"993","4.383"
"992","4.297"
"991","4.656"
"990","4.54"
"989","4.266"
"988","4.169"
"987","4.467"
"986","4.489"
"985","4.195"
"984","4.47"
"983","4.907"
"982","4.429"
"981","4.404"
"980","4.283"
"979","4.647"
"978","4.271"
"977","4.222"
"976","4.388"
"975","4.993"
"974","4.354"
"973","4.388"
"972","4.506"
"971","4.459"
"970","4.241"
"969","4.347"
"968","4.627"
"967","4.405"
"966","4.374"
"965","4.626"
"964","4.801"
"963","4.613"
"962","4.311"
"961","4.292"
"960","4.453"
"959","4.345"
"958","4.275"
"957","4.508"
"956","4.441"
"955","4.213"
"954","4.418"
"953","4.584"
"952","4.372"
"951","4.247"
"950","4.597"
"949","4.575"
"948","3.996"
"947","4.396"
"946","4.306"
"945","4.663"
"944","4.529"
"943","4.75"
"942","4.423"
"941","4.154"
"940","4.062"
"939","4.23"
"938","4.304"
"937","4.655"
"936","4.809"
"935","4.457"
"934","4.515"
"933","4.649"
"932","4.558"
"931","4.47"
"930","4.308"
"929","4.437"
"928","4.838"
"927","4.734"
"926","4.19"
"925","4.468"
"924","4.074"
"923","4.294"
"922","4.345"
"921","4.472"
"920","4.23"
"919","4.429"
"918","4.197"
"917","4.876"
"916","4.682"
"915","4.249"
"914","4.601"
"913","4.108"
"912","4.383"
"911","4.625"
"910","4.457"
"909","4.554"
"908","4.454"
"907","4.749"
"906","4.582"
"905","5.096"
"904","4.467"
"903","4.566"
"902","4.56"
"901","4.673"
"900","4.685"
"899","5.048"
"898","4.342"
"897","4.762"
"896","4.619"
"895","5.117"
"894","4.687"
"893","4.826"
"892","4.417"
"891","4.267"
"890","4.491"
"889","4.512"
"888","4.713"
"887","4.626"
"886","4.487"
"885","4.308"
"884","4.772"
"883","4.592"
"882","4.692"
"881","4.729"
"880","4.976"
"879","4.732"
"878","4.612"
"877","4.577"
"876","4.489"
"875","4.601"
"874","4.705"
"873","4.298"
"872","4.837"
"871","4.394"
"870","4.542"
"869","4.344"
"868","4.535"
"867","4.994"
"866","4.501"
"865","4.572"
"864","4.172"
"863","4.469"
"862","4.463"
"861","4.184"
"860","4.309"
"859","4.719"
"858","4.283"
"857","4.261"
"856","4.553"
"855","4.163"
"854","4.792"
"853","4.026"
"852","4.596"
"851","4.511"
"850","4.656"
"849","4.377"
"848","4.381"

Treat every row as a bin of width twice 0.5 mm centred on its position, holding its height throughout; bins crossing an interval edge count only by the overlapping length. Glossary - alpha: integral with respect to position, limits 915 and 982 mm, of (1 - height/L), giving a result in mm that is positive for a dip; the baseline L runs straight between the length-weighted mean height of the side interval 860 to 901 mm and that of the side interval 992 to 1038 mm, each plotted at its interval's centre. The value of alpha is 3.9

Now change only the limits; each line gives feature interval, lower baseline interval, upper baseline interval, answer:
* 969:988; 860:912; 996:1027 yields 1.64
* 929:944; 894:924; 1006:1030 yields 0.77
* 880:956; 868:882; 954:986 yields 0.31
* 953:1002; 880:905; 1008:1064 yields 1.59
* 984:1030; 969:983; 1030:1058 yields -4.93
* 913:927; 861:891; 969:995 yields 0.37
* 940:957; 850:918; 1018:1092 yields -0.36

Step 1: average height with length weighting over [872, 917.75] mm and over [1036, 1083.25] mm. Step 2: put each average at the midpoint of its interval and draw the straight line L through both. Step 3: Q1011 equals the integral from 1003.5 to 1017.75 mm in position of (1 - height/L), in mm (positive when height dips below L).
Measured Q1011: -3.0 mm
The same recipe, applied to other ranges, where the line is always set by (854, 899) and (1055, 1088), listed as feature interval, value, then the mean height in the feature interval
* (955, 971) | -1.8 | 4.44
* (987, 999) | -2.2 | 4.48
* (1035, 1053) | -3.7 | 4.17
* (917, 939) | -1.2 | 4.45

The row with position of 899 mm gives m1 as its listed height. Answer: 5.048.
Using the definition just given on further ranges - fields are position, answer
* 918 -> 4.197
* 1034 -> 4.538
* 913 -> 4.108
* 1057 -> 4.094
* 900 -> 4.685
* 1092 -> 3.003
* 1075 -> 3.131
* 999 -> 4.084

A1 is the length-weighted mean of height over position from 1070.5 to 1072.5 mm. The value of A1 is 3.28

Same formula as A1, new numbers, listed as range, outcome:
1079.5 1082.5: 2.47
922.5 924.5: 4.18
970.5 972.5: 4.48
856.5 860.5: 4.39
